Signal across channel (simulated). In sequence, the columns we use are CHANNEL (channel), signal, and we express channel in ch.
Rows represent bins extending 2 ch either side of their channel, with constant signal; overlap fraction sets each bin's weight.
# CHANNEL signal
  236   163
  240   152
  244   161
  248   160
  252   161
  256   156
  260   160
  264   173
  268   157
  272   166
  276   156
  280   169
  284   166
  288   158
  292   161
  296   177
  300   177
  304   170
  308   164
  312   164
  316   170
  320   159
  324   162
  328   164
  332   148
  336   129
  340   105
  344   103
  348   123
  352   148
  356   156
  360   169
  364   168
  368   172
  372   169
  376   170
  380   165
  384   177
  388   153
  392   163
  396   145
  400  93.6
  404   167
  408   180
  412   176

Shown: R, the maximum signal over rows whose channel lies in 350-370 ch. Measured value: 172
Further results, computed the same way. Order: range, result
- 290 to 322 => 177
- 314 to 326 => 170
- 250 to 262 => 161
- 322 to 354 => 164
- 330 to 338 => 148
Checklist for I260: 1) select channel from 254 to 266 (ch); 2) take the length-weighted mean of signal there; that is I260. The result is 163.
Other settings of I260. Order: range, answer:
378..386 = 171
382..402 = 146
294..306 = 175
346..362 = 149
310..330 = 164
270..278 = 161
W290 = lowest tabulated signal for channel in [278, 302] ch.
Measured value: 158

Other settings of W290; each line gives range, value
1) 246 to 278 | 156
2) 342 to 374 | 103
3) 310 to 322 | 159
